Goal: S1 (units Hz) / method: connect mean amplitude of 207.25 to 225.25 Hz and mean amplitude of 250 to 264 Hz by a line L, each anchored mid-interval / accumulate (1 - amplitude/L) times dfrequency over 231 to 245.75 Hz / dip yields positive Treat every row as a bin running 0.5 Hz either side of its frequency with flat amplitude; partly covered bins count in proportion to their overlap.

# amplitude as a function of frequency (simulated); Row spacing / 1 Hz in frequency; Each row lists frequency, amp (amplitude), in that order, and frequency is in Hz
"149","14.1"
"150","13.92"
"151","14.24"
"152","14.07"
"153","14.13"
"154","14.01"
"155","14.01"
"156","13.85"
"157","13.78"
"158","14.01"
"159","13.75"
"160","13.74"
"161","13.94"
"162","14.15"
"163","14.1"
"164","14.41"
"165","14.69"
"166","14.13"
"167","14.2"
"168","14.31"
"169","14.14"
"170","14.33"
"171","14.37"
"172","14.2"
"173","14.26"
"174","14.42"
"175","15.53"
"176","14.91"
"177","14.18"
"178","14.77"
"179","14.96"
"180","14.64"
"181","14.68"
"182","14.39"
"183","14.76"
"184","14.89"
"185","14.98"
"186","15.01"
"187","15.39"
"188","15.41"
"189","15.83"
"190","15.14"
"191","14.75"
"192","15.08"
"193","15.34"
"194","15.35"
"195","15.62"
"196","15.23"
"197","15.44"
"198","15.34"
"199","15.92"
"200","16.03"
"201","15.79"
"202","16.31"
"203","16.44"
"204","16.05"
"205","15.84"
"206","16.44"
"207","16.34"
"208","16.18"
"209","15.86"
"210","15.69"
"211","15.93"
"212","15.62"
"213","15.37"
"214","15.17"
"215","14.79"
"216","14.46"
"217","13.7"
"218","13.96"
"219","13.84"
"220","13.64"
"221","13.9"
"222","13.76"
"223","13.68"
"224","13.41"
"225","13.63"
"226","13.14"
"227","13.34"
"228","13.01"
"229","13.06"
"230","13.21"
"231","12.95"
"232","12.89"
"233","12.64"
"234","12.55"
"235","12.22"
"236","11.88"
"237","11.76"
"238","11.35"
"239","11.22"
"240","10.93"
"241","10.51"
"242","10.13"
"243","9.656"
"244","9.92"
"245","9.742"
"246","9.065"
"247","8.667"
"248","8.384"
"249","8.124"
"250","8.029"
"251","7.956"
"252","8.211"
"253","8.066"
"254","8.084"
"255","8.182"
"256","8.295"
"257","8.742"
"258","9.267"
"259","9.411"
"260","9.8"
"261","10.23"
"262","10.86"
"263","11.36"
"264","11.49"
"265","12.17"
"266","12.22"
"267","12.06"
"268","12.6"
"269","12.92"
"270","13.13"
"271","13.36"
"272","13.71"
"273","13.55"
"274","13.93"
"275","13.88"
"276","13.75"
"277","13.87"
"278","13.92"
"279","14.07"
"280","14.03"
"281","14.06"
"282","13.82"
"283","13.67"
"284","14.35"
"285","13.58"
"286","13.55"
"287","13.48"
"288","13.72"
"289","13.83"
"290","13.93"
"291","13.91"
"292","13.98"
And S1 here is 0.5 Hz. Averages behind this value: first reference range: 14.6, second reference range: 9.16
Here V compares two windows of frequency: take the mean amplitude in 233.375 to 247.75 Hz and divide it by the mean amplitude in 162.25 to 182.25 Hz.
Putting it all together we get 0.7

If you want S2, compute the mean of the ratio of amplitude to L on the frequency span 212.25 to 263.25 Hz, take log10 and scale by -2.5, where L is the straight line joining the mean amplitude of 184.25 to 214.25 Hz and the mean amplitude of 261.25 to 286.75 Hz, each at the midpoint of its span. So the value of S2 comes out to 0.256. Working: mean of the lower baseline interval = 15.6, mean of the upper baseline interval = 13.2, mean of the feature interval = 11.4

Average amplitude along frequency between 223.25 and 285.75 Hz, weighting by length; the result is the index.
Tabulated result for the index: 11.6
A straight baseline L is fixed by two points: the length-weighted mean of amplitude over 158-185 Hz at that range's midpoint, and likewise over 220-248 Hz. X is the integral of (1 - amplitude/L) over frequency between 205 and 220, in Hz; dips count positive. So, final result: -2.9 Hz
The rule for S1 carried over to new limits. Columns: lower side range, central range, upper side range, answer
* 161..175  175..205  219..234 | -2.91 Hz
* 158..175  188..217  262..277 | -3.89 Hz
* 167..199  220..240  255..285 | 1.06 Hz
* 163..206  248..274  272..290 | 6.58 Hz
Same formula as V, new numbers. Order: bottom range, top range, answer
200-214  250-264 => 0.57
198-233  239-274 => 0.70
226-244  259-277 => 1.04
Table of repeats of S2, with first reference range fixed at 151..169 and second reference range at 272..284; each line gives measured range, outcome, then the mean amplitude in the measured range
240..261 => 0.48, 8.99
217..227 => 0.03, 13.6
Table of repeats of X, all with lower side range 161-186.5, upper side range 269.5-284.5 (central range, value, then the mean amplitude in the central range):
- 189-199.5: -0.7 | 15.3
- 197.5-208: -1.3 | 16.1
